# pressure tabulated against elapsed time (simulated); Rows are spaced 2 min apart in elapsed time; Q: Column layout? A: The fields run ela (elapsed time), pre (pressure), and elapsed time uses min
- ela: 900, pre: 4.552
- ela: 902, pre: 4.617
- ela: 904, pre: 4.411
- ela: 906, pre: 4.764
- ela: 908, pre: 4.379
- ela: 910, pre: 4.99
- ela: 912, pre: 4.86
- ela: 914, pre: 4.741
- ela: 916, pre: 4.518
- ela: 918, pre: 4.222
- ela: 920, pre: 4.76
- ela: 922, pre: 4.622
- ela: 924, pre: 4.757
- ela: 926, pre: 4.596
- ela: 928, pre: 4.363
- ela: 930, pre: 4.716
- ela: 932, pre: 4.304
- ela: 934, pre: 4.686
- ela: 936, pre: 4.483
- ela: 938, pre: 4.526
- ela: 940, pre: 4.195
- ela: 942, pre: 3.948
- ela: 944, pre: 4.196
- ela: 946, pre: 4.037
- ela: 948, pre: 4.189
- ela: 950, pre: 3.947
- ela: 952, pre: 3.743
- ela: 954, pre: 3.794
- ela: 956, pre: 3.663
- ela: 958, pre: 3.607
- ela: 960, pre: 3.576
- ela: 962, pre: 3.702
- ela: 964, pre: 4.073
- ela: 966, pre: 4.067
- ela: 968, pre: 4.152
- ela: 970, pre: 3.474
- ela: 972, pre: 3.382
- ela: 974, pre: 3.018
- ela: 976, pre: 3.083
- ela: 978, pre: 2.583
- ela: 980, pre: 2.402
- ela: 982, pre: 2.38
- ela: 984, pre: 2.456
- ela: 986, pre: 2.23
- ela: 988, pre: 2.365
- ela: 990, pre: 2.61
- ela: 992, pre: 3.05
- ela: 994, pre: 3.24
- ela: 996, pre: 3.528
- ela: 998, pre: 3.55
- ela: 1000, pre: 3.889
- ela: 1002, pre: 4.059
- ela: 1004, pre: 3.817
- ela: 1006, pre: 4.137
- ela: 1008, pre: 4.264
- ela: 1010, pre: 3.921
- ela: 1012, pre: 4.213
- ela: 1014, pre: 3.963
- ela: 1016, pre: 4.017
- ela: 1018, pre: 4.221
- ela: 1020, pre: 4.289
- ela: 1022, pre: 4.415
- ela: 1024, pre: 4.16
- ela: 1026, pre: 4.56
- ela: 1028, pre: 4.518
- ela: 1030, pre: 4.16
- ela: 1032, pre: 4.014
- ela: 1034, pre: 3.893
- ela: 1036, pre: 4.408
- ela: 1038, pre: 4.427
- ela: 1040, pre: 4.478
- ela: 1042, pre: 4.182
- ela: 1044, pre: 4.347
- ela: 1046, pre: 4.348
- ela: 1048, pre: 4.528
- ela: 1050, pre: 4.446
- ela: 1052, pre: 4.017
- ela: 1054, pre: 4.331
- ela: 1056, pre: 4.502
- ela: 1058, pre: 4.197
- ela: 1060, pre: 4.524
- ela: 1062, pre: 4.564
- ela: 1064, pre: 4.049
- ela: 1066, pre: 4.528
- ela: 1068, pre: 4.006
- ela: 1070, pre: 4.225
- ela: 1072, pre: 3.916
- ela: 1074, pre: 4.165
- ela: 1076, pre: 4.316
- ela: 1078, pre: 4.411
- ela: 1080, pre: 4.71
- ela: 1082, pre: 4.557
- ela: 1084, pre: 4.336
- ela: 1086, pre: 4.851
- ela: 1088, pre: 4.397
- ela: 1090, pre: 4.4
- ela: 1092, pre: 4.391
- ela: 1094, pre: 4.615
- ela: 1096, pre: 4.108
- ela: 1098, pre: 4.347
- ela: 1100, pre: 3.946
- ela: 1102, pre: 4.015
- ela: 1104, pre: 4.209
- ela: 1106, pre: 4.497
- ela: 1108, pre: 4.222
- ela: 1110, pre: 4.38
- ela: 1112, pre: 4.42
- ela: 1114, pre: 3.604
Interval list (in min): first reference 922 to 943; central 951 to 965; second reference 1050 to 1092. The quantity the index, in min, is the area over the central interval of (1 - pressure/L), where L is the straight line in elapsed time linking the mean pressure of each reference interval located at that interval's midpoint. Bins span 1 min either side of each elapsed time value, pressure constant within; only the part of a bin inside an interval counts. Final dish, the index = 2.2 min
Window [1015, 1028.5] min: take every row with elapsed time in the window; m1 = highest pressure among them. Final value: 4.56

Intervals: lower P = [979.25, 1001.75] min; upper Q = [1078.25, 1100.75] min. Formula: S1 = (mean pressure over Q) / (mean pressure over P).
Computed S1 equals 1.5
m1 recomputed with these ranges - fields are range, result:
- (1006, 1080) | 4.71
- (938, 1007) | 4.526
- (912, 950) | 4.86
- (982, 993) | 3.05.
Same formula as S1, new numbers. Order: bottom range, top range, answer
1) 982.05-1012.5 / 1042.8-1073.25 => 1.27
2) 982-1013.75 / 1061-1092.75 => 1.28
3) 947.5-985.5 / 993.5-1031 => 1.19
